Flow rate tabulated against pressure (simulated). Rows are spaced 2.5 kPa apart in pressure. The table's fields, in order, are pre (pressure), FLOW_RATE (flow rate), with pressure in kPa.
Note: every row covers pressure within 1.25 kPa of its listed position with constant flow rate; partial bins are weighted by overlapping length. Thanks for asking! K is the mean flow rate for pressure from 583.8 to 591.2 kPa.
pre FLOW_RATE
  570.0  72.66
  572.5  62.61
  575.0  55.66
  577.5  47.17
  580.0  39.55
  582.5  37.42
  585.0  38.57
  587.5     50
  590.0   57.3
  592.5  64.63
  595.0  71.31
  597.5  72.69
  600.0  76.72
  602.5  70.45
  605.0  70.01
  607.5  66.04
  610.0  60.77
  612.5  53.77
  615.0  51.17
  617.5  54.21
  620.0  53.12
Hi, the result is 48.6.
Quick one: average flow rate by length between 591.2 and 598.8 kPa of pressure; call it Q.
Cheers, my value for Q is 69.5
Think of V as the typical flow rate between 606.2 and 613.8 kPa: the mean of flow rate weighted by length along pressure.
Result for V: 60.2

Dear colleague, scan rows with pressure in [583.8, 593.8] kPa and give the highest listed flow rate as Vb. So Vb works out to 64.63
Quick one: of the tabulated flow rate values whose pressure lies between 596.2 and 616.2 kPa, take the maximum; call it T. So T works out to 76.72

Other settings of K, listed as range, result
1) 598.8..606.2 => 72.4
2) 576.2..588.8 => 42.7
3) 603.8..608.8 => 67.9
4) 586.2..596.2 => 60.6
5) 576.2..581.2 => 43.5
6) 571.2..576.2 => 59.3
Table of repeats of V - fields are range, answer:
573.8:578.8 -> 51.3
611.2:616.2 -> 52.6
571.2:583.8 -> 48.5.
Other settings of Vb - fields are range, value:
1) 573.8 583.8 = 55.66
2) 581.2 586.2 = 38.57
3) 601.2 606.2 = 70.45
